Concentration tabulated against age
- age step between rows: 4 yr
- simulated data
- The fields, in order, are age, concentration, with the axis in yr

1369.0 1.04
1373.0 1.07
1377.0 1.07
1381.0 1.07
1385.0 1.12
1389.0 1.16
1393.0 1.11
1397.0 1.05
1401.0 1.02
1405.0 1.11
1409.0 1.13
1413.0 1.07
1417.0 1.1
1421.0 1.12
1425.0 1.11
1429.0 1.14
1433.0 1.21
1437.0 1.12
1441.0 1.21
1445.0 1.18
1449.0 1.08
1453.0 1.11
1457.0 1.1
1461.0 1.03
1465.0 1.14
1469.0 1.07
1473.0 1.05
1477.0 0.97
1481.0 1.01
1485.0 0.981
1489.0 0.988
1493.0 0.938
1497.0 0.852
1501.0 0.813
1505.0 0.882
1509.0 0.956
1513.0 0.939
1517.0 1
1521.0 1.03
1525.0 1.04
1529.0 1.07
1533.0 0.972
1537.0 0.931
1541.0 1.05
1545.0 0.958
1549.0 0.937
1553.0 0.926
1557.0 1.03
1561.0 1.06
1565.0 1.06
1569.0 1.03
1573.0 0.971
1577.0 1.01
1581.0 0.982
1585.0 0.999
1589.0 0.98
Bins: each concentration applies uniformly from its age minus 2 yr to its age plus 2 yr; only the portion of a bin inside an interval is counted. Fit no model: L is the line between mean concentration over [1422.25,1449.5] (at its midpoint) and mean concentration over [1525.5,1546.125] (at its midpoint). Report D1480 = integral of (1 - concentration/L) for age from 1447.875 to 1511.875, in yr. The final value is 5.4 yr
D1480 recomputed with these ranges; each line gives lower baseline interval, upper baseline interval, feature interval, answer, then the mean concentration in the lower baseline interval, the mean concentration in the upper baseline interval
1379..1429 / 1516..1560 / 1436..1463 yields -1.37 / 1.1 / 0.996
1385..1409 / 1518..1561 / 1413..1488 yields -2.46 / 1.1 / 0.998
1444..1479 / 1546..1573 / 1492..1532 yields 3.30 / 1.08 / 1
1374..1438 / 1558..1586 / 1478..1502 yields 2.81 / 1.11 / 1.02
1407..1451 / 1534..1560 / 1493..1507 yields 2.39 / 1.13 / 0.975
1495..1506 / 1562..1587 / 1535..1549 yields -0.52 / 0.846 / 1.01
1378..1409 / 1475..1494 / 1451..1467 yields -1.32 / 1.09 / 0.979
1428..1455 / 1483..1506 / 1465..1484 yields -0.63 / 1.15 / 0.91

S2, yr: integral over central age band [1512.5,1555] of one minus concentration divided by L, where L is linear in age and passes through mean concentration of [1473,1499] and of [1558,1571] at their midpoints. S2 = 1.11 yr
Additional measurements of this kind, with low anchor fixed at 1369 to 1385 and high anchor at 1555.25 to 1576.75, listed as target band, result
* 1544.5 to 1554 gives 0.9 yr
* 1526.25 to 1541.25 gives 0.5 yr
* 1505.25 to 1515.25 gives 1.0 yr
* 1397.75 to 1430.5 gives -1.0 yr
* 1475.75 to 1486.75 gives 0.6 yr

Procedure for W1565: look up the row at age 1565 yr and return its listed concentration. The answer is 1.06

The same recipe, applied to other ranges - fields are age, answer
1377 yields 1.07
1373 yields 1.07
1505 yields 0.882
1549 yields 0.937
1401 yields 1.02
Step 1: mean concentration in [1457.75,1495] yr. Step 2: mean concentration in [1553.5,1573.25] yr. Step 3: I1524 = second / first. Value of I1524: 1.01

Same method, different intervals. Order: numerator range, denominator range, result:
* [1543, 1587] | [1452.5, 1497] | 0.97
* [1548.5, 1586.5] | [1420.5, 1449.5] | 0.87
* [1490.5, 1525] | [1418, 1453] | 0.82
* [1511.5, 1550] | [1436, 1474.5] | 0.90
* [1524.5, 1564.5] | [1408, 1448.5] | 0.88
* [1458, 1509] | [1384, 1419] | 0.89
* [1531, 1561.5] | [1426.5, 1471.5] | 0.87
